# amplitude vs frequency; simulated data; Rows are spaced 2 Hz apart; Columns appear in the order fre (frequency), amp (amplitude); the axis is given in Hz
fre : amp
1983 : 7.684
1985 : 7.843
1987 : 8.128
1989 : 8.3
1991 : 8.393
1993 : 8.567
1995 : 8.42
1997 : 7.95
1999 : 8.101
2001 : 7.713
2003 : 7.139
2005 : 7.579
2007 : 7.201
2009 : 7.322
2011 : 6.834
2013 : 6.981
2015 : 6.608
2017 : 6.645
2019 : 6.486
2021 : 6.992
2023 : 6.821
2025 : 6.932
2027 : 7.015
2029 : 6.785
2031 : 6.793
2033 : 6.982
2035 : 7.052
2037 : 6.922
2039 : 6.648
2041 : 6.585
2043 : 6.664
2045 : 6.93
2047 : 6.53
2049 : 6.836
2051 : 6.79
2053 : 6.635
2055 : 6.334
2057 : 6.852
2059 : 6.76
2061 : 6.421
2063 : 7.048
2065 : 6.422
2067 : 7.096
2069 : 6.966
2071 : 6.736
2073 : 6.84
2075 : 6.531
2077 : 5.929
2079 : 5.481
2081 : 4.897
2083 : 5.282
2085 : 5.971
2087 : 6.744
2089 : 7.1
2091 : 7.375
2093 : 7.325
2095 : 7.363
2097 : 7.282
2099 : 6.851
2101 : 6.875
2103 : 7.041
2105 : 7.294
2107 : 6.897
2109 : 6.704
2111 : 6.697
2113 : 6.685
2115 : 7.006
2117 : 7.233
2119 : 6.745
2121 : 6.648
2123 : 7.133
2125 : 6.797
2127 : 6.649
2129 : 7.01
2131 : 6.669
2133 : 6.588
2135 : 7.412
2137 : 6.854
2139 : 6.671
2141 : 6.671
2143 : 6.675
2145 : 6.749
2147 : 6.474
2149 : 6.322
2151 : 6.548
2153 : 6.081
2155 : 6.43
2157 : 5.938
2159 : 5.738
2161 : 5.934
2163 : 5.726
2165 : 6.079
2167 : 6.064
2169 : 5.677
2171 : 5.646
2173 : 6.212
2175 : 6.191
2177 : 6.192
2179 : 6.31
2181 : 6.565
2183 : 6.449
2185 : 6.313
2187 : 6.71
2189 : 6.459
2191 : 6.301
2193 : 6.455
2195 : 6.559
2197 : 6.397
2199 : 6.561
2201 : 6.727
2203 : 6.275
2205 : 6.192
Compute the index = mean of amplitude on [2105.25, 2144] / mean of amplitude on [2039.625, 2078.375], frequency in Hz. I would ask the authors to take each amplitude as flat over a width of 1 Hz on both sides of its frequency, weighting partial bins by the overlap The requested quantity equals 1.0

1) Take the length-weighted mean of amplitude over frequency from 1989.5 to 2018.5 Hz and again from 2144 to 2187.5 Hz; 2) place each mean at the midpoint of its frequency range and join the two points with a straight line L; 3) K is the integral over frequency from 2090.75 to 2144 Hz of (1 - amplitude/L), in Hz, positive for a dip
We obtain -2.7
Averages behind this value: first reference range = 7.53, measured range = 6.93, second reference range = 6.19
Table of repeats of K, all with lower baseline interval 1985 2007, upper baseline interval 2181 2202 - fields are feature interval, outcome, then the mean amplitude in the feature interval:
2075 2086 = 2.60 Hz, 5.6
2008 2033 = 3.01 Hz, 6.86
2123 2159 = 1.43 Hz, 6.61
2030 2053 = 2.56 Hz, 6.79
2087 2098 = 0.01 Hz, 7.24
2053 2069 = 1.65 Hz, 6.72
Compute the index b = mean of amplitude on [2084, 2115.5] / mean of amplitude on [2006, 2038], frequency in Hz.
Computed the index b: 1.0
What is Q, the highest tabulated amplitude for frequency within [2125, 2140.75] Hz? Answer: 7.412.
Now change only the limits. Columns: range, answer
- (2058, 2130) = 7.375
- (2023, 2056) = 7.052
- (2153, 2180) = 6.43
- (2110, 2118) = 7.233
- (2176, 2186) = 6.565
